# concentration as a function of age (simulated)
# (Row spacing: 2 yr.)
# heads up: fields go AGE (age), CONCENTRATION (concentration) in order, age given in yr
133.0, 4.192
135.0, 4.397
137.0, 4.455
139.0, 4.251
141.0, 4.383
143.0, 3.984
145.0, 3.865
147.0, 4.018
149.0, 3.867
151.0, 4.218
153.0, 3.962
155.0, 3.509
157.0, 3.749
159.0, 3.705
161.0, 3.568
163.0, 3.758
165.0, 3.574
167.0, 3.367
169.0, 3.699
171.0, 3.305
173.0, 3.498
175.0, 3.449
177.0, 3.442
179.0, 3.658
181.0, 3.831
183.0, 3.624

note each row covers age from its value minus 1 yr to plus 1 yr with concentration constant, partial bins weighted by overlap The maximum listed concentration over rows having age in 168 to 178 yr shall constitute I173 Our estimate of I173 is 3.699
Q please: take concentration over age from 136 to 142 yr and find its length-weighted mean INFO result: 4.36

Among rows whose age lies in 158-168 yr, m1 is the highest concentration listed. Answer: 3.758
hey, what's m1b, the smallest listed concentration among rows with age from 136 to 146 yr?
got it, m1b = 3.865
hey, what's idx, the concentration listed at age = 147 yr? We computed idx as 4.018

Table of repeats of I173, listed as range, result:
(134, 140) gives 4.455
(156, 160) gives 3.749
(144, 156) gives 4.218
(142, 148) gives 4.018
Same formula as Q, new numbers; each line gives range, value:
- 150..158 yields 3.86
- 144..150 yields 3.92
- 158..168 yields 3.59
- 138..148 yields 4.1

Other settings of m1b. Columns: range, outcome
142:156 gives 3.509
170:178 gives 3.305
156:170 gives 3.367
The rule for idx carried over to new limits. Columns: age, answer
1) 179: 3.658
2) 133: 4.192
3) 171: 3.305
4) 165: 3.574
